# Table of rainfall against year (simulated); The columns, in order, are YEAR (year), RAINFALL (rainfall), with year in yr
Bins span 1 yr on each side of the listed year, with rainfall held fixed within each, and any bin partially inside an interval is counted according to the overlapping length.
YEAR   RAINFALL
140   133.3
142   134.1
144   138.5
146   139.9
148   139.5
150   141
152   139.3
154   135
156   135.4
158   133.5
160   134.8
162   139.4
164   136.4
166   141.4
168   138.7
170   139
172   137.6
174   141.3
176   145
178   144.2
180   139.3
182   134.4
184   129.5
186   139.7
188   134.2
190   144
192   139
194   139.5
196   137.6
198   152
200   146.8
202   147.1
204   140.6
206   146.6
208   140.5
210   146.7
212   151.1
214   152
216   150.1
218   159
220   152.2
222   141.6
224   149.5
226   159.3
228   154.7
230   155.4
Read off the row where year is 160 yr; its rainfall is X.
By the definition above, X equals 134.8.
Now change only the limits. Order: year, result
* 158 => 133.5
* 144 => 138.5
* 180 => 139.3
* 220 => 152.2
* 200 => 146.8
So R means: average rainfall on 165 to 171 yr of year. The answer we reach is 140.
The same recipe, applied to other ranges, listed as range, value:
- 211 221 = 153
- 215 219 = 155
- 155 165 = 136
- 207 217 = 148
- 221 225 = 146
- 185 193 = 139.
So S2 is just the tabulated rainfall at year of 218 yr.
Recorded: 159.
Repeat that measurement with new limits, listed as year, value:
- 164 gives 136.4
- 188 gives 134.2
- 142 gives 134.1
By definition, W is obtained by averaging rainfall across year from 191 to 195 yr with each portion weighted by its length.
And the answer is 139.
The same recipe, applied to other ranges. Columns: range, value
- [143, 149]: 139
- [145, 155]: 139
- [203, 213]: 145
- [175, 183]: 141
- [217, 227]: 152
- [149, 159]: 137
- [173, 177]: 143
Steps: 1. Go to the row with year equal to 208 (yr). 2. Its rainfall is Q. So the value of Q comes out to 140.5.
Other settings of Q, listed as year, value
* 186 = 139.7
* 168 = 138.7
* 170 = 139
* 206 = 146.6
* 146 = 139.9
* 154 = 135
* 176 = 145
